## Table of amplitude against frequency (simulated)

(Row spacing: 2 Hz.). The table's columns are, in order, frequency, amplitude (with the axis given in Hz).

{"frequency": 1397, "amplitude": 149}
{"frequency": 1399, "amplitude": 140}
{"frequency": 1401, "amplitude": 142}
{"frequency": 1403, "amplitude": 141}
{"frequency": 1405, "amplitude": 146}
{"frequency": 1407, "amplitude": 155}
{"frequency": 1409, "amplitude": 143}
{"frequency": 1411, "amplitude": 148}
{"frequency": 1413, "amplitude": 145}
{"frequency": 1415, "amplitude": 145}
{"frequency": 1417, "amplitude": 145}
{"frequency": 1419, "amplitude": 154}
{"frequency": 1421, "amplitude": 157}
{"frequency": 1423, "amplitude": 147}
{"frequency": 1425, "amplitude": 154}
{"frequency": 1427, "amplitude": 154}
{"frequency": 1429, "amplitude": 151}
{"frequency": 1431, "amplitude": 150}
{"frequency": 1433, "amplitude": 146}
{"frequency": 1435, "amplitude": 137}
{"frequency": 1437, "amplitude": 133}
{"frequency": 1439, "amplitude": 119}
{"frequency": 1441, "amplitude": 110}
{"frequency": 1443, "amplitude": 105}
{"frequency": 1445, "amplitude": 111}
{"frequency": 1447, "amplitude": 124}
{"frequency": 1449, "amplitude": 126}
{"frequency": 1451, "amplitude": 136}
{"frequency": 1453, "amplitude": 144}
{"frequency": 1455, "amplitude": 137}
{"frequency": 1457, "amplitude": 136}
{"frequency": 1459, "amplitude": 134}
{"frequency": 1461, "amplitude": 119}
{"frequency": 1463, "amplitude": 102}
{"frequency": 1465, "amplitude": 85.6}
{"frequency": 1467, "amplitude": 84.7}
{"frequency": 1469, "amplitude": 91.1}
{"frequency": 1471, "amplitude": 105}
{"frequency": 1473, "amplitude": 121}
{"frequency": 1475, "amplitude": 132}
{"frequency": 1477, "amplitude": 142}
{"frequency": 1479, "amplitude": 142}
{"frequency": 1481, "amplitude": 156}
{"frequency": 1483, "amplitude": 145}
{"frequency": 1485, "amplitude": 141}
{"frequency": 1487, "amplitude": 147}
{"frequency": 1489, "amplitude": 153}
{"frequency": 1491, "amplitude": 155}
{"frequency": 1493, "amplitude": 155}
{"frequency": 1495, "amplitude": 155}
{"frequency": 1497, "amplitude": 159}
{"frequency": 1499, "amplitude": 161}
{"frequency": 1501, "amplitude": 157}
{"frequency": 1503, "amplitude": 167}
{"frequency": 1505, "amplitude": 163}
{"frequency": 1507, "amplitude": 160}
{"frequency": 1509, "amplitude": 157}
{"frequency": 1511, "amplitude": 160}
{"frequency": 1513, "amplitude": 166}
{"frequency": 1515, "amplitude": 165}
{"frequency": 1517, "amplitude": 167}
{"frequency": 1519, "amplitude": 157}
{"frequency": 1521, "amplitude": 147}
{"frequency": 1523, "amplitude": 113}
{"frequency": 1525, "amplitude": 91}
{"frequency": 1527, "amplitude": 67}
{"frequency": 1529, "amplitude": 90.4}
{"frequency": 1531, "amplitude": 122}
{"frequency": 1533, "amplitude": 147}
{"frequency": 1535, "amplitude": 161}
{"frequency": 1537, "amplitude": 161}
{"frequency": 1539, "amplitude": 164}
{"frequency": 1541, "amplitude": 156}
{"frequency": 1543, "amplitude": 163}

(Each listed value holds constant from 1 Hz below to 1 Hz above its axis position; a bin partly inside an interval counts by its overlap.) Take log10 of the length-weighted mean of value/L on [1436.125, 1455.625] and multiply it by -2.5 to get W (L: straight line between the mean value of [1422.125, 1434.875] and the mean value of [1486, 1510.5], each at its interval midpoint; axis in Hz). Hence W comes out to 0.22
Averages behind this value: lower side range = 149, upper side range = 157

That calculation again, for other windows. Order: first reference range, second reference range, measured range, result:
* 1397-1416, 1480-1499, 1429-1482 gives 0.196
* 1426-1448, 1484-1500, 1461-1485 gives 0.215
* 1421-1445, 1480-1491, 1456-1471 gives 0.317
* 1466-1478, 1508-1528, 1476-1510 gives -0.228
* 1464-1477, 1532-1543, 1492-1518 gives -0.208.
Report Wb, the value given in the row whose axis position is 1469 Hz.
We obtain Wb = 91.1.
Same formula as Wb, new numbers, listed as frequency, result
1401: 142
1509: 157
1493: 155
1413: 145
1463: 102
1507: 160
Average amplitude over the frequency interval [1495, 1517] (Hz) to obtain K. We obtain 161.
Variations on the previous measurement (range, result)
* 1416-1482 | 130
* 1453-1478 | 117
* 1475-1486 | 144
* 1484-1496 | 151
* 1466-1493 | 133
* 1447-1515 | 139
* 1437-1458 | 125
